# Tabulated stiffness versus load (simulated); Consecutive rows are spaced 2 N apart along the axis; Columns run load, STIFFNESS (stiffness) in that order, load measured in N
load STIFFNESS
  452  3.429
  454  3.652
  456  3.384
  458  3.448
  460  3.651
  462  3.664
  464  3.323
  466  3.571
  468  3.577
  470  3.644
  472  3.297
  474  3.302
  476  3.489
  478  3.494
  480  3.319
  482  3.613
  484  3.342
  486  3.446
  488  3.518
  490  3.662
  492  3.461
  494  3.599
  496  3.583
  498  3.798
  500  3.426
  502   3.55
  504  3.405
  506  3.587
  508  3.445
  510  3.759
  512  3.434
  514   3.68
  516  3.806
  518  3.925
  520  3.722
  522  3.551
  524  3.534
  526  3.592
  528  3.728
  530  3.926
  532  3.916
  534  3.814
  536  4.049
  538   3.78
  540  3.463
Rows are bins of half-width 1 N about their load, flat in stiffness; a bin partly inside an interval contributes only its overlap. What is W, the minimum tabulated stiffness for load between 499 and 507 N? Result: 3.405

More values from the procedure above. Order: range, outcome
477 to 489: 3.319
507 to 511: 3.445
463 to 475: 3.297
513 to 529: 3.534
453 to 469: 3.323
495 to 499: 3.583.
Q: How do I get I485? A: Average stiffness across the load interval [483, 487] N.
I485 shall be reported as 3.39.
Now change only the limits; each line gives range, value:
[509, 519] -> 3.72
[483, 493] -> 3.49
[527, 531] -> 3.83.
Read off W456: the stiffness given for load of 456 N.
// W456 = 3.384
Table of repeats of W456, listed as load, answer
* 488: 3.518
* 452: 3.429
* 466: 3.571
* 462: 3.664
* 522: 3.551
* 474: 3.302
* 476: 3.489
